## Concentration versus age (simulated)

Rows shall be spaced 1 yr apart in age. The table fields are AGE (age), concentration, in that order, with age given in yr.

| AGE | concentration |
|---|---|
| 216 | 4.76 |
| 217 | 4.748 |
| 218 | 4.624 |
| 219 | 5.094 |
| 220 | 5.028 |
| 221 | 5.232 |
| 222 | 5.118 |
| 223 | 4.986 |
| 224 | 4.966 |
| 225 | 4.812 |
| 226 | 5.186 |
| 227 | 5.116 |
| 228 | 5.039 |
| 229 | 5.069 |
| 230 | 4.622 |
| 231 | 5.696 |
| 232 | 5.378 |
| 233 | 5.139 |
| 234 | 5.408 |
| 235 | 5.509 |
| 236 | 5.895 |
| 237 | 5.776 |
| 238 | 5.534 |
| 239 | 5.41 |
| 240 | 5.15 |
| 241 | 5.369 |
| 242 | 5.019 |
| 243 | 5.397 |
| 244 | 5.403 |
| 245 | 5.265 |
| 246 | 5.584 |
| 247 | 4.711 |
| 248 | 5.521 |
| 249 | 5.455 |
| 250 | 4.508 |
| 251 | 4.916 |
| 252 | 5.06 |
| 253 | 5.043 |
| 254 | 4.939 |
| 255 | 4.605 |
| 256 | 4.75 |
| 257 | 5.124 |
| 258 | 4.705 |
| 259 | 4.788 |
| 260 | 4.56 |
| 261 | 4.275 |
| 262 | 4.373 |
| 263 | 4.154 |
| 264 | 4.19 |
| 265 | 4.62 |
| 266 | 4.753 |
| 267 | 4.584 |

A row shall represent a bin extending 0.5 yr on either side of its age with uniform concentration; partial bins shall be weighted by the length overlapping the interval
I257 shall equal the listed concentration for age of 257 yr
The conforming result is 5.124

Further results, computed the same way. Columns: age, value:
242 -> 5.019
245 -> 5.265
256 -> 4.75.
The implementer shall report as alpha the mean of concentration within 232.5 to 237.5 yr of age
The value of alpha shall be 5.55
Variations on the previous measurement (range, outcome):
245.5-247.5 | 5.15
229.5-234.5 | 5.25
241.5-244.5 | 5.27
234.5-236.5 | 5.7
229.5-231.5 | 5.16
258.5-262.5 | 4.5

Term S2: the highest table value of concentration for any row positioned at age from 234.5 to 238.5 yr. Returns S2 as 5.895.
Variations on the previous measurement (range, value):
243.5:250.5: 5.584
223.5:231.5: 5.696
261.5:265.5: 4.62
